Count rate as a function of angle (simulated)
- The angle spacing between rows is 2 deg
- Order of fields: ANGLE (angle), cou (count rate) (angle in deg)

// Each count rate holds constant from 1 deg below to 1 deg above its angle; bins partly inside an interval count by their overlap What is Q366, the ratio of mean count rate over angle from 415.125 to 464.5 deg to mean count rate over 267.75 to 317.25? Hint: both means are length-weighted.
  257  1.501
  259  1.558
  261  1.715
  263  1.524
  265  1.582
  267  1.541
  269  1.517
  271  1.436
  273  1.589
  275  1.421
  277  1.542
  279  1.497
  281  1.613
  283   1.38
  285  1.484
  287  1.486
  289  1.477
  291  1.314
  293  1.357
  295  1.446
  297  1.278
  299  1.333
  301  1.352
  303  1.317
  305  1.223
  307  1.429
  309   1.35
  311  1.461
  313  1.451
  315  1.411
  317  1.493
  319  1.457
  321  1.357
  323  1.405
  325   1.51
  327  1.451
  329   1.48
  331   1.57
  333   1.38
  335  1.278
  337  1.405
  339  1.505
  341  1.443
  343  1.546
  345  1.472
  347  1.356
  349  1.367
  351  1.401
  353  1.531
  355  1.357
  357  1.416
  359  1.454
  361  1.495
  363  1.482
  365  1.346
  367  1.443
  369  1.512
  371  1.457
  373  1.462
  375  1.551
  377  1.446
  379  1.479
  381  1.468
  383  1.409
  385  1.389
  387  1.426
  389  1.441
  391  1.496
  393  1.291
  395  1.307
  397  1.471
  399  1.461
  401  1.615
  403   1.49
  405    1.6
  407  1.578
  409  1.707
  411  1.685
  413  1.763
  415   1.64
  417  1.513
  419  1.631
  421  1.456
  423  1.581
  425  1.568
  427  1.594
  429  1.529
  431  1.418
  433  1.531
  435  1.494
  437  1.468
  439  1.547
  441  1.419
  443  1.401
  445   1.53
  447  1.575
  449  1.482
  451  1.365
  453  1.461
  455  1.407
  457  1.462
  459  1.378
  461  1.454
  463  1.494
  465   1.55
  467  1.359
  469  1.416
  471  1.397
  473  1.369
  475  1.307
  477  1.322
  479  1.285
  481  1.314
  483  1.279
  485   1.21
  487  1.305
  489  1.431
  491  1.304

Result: 1.05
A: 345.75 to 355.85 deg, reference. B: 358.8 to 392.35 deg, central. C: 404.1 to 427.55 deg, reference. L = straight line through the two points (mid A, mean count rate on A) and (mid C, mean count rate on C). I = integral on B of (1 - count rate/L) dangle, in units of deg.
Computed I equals 0.6 deg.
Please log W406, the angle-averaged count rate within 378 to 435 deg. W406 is 1.52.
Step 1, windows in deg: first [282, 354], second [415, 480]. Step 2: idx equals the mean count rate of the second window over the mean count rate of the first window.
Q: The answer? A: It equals 1.03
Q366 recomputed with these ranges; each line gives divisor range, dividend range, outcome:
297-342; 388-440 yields 1.09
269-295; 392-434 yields 1.05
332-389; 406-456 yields 1.07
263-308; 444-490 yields 0.97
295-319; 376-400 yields 1.03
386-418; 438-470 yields 0.95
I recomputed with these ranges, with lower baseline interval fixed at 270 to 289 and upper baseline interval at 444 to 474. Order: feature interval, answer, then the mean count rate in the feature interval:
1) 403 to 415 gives -1.56 deg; 1.65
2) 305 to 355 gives 1.63 deg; 1.43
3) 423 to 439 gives -0.74 deg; 1.52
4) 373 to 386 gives 0.09 deg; 1.46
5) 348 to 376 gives 0.45 deg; 1.45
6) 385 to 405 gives 0.19 deg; 1.45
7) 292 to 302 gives 0.91 deg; 1.35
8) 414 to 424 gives -0.74 deg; 1.56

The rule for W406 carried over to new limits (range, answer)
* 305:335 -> 1.43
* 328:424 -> 1.48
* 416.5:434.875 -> 1.53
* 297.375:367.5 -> 1.42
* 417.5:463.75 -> 1.49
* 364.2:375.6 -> 1.46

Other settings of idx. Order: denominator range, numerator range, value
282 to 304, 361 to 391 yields 1.05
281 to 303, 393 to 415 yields 1.12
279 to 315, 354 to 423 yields 1.07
